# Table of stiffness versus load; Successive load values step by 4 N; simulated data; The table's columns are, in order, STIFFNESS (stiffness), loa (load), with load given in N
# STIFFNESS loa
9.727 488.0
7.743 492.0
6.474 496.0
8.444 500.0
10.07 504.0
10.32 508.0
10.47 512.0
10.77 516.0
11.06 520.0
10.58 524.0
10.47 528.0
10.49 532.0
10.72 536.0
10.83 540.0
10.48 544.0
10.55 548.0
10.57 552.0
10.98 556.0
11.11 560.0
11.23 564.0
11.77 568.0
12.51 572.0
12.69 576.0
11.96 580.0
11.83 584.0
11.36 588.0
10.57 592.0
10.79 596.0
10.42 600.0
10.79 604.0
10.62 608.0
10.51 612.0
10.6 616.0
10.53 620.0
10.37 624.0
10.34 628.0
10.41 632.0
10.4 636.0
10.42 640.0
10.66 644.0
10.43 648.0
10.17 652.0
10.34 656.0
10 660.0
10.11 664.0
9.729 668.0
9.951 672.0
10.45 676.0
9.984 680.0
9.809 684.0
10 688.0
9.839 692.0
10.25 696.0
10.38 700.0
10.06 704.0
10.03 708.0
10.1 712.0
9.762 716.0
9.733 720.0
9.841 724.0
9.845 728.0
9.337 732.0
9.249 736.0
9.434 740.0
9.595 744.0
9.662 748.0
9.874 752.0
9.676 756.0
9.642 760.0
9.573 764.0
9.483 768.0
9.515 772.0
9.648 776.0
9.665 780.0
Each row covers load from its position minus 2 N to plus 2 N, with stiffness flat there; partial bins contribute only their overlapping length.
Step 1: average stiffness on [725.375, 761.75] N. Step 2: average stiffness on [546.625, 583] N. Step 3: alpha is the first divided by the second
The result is 0.8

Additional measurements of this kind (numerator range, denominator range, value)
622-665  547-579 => 0.90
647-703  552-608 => 0.89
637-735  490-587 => 0.95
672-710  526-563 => 0.94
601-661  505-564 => 0.98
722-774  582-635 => 0.90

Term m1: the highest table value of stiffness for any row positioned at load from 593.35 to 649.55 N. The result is 10.79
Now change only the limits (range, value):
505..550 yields 11.06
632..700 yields 10.66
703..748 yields 10.1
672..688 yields 10.45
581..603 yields 11.83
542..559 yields 10.98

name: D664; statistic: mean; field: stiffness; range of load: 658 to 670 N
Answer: 9.95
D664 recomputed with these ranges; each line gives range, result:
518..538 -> 10.7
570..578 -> 12.6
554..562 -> 11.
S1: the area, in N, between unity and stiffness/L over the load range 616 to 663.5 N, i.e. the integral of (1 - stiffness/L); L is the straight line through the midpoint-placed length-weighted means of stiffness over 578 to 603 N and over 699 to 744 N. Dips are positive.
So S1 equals 1.1 N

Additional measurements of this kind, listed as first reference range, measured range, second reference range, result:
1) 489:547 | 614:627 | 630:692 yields -0.5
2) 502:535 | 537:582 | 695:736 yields -4.0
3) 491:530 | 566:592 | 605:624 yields -4.2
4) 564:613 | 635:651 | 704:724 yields 0.4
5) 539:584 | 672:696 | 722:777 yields 0.4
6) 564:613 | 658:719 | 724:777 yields 1.3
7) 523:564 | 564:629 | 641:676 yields -4.0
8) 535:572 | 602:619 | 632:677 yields -0.1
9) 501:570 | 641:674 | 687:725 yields 0.1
